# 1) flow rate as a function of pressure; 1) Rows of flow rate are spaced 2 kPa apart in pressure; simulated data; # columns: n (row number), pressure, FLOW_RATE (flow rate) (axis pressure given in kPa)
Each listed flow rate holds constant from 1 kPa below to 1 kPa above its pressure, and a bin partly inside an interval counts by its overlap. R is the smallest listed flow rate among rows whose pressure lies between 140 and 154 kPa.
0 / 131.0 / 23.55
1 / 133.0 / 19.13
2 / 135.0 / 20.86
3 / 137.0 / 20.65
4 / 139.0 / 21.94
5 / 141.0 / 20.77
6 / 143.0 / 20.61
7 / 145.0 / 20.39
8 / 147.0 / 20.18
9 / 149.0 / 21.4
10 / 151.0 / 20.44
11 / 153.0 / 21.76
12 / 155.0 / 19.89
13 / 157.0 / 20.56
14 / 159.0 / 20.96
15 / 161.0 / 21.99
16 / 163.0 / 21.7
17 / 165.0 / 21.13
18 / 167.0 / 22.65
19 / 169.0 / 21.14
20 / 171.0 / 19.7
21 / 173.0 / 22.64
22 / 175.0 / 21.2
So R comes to 20.18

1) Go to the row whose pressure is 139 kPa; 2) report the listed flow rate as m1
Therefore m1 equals 21.94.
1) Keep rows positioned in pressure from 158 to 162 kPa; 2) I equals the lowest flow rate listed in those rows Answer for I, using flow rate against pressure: 20.96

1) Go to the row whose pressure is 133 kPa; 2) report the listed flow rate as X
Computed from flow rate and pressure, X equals 19.13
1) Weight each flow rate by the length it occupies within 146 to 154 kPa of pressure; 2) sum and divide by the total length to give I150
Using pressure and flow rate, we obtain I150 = 20.9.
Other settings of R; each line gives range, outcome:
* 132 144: 19.13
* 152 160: 19.89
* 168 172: 19.7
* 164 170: 21.13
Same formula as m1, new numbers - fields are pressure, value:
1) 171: 19.7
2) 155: 19.89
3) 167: 22.65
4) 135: 20.86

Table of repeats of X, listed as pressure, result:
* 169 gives 21.14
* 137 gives 20.65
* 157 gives 20.56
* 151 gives 20.44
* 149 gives 21.4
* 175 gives 21.2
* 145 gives 20.39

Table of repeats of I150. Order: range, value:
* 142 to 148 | 20.4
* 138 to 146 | 20.9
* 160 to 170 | 21.7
